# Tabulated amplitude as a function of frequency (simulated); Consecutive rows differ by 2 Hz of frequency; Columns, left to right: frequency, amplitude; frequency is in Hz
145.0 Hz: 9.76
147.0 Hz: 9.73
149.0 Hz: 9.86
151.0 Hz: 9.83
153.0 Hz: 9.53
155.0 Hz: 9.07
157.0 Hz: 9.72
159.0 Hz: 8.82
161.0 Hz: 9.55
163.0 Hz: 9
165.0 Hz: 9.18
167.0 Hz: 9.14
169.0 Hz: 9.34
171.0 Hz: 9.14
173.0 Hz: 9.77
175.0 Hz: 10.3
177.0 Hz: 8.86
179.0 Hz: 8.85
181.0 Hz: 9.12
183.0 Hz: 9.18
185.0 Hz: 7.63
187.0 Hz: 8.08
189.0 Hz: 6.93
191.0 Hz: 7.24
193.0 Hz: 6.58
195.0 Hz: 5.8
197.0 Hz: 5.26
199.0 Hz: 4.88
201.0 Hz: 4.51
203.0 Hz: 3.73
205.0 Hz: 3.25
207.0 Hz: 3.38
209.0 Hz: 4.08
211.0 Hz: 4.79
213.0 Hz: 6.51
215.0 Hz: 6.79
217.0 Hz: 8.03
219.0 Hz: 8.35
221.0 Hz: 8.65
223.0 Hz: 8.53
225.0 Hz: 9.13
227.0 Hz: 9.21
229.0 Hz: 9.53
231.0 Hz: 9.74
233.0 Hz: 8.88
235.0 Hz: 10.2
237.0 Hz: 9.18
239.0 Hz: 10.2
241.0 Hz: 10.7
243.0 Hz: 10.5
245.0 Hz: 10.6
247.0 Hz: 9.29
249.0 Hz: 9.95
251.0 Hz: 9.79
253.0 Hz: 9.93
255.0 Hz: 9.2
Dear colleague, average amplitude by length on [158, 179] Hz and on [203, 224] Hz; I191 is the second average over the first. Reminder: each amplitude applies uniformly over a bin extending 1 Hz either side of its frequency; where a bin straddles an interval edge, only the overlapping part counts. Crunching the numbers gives 0.66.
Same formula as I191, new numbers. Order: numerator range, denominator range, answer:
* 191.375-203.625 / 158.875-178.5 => 0.57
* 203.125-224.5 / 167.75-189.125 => 0.70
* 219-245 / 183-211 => 1.70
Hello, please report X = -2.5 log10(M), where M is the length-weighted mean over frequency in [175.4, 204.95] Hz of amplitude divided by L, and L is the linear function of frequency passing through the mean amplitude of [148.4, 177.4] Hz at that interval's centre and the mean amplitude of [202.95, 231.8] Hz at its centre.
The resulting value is 0.21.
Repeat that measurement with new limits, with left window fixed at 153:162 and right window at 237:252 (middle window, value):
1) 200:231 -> 0.42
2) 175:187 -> 0.08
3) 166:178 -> 0.00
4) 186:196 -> 0.36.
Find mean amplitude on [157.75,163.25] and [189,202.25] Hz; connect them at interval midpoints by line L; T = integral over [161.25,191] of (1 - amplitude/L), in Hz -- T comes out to -4.8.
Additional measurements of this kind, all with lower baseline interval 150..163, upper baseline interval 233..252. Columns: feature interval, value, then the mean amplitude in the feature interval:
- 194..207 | 6.99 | 4.48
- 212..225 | 2.53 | 7.91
